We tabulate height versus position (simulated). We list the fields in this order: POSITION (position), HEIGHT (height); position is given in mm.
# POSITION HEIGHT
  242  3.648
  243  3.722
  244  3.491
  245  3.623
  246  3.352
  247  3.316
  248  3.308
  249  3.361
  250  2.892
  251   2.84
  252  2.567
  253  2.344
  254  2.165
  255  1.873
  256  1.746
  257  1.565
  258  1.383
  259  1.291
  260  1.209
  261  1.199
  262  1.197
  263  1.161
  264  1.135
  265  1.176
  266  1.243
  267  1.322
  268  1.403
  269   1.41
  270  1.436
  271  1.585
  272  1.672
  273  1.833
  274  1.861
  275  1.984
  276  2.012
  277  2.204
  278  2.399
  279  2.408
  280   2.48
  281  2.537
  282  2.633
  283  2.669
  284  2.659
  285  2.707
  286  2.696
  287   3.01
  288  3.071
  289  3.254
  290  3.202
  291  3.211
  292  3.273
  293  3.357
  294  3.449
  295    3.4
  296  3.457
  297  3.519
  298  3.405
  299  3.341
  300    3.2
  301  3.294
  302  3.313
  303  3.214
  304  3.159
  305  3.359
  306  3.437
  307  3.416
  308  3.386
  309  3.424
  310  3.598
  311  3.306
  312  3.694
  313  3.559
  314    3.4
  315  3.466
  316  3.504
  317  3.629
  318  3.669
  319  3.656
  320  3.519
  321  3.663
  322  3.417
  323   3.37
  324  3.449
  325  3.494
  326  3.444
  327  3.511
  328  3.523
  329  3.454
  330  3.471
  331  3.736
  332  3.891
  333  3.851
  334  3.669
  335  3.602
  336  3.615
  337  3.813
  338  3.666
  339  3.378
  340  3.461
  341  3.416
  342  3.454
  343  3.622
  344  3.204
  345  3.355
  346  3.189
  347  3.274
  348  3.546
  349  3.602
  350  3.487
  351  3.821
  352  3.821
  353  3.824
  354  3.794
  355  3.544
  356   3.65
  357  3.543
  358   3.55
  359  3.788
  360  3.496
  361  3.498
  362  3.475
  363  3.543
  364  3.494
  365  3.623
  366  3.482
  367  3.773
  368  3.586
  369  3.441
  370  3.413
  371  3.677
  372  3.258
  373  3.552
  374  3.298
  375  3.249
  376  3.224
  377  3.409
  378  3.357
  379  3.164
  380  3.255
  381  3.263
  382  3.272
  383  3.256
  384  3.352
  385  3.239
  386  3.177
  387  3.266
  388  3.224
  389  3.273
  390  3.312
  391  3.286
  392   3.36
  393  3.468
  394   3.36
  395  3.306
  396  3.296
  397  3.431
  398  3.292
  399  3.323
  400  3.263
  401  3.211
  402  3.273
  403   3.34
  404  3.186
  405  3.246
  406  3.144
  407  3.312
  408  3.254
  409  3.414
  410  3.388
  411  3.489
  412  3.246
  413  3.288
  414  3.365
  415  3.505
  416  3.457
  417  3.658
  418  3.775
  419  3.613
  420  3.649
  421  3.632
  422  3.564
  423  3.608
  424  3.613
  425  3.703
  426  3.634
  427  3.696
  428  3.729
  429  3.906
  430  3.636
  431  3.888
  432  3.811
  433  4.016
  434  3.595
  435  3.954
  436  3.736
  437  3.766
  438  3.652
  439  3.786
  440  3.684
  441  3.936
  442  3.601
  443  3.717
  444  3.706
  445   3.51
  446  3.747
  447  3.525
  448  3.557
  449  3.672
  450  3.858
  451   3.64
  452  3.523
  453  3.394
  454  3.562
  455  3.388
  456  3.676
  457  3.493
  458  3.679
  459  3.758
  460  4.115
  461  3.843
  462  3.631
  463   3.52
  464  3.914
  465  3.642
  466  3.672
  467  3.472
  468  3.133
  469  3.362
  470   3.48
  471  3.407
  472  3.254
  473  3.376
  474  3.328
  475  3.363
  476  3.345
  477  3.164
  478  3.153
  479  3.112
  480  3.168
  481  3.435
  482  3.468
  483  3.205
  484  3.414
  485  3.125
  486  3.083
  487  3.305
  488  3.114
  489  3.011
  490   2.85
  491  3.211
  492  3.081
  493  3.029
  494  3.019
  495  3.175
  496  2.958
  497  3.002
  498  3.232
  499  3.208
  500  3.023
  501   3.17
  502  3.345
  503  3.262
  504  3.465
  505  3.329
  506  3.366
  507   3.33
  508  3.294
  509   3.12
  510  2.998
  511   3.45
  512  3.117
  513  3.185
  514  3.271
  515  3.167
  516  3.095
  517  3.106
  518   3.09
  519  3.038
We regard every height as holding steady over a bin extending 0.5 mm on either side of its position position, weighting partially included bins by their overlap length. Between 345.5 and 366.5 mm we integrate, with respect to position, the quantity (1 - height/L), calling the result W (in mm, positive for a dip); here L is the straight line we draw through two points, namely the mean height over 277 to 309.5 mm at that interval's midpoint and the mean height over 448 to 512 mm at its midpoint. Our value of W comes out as -2.61 mm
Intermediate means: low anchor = 3.09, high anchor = 3.35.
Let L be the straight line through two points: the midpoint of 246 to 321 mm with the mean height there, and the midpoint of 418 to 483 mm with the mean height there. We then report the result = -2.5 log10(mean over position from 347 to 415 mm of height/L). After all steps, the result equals -0.07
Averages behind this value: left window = 2.66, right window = 3.59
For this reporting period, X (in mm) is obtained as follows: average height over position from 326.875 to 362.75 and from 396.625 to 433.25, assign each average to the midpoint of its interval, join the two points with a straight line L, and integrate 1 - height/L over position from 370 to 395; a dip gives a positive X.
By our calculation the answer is 1.53 mm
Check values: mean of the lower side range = 3.57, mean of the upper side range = 3.5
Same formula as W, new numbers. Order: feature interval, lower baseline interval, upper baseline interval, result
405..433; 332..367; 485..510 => -1.5 mm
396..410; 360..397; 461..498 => 0.3 mm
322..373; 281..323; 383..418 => -3.7 mm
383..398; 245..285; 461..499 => -2.9 mm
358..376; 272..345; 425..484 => -0.7 mm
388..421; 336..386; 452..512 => 0.5 mm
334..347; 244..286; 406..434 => -3.0 mm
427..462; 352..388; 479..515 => -4.3 mm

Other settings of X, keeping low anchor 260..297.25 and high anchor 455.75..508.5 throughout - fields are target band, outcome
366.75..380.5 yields -3.1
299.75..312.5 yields -5.0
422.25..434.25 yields -2.7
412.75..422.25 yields -1.8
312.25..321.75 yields -4.2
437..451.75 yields -2.6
